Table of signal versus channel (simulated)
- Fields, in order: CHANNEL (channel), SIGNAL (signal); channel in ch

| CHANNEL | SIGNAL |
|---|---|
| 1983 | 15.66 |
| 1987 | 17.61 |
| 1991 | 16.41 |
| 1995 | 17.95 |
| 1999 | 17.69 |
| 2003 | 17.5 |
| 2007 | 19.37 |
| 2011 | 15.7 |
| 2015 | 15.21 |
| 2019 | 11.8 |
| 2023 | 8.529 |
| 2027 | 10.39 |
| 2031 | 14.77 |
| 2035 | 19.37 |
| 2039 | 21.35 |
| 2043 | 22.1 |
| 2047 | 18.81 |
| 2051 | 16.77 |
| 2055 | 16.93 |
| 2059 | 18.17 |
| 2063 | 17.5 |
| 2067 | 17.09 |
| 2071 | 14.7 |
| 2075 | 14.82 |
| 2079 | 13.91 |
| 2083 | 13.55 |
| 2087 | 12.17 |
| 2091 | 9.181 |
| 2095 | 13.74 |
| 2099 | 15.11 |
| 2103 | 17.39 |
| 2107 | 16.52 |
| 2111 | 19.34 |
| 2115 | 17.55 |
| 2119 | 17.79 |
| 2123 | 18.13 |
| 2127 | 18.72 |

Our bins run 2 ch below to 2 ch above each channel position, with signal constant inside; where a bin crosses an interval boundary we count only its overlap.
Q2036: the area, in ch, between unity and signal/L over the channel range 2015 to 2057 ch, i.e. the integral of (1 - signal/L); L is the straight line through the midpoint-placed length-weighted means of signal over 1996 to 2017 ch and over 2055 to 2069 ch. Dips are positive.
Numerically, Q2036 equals 3.1 ch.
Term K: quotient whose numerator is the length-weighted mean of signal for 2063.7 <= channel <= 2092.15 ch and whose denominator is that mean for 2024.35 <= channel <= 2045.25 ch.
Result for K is 0.8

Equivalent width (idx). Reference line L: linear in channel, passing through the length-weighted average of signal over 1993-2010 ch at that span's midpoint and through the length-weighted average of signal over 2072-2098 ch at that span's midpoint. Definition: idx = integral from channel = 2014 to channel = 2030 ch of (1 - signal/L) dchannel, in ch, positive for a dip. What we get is 5.1 ch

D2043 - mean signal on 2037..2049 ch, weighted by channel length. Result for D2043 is 20.8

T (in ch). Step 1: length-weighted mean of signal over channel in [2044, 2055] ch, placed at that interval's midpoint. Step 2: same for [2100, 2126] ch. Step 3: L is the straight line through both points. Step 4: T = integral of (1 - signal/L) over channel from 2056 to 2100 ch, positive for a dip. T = 8.1 ch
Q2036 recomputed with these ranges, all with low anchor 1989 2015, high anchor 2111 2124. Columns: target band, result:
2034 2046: -2.3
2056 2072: 0.6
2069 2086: 3.5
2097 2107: 0.9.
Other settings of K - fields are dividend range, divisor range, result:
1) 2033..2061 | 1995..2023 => 1.21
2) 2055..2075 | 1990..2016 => 0.97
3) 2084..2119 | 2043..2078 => 0.89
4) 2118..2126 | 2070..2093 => 1.39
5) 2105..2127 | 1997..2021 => 1.11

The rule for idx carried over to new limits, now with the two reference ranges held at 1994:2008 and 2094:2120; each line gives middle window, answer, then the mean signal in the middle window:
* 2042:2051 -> -1.0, 19.5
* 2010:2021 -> 2.3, 14.1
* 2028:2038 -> 0.5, 16.8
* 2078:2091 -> 3.5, 12.5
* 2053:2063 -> -0.1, 17.5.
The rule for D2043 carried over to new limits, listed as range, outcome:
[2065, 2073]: 15.9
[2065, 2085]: 14.8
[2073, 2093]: 12.7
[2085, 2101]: 12.6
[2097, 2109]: 16.3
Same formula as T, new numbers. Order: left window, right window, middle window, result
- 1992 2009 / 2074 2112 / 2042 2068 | -3.5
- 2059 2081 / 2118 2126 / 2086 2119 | 3.7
